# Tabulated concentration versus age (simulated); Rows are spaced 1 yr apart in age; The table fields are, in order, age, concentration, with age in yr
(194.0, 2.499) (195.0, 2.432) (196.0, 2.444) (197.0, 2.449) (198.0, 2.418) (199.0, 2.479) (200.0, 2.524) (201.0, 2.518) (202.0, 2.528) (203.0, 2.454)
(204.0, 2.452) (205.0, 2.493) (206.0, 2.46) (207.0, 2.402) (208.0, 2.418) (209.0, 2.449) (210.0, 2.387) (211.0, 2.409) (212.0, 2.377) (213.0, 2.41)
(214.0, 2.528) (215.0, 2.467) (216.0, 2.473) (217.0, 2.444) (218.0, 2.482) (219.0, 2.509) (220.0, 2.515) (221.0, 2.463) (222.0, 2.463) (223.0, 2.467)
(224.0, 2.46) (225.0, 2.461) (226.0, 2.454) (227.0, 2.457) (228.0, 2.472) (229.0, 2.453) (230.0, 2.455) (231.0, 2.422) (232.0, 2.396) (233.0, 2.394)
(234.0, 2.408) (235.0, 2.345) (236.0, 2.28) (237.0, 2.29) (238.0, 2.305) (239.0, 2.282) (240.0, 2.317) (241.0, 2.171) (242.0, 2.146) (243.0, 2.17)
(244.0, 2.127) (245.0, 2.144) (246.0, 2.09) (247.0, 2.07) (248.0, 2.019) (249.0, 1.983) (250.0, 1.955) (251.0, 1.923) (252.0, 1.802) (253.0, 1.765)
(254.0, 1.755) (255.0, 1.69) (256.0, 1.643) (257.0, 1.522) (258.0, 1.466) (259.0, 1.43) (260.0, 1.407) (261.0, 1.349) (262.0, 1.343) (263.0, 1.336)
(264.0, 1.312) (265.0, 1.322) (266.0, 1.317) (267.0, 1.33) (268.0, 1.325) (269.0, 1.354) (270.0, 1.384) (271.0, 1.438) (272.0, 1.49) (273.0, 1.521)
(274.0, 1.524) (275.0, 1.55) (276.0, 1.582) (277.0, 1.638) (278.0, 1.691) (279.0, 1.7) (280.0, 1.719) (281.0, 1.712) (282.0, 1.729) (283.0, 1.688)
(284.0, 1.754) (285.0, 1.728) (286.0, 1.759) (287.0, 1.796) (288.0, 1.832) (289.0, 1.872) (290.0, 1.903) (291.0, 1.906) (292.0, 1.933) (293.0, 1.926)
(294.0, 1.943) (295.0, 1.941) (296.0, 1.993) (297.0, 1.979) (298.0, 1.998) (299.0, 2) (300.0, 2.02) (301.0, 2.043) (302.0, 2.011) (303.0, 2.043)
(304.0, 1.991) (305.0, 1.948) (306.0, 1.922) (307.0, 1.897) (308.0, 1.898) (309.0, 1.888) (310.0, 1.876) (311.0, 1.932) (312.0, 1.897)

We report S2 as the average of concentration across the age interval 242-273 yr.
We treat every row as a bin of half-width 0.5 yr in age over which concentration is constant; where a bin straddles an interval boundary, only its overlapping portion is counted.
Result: 1.65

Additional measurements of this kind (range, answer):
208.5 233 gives 2.45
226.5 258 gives 2.13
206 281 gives 2.01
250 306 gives 1.7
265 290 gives 1.6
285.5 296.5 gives 1.89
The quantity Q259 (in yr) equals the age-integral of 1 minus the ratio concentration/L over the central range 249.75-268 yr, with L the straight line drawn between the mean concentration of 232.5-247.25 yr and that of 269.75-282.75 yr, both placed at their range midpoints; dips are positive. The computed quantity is 3.68 yr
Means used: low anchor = 2.24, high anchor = 1.6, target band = 1.53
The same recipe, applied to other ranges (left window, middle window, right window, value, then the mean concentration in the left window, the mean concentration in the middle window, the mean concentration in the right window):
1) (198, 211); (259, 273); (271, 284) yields 3.1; 2.46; 1.37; 1.63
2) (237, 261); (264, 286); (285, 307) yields 4.3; 1.92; 1.55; 1.94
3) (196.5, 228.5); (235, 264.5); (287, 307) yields 4.9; 2.46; 1.87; 1.95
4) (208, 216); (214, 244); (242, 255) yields -2.3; 2.43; 2.39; 1.98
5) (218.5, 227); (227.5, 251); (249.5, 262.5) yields -2.2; 2.47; 2.24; 1.62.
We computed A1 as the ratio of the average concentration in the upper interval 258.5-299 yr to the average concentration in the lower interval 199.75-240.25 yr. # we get 0.67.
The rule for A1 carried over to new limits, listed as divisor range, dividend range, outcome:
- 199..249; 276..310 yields 0.79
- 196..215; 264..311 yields 0.71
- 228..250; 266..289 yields 0.71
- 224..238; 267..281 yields 0.64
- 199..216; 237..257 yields 0.82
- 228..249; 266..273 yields 0.62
